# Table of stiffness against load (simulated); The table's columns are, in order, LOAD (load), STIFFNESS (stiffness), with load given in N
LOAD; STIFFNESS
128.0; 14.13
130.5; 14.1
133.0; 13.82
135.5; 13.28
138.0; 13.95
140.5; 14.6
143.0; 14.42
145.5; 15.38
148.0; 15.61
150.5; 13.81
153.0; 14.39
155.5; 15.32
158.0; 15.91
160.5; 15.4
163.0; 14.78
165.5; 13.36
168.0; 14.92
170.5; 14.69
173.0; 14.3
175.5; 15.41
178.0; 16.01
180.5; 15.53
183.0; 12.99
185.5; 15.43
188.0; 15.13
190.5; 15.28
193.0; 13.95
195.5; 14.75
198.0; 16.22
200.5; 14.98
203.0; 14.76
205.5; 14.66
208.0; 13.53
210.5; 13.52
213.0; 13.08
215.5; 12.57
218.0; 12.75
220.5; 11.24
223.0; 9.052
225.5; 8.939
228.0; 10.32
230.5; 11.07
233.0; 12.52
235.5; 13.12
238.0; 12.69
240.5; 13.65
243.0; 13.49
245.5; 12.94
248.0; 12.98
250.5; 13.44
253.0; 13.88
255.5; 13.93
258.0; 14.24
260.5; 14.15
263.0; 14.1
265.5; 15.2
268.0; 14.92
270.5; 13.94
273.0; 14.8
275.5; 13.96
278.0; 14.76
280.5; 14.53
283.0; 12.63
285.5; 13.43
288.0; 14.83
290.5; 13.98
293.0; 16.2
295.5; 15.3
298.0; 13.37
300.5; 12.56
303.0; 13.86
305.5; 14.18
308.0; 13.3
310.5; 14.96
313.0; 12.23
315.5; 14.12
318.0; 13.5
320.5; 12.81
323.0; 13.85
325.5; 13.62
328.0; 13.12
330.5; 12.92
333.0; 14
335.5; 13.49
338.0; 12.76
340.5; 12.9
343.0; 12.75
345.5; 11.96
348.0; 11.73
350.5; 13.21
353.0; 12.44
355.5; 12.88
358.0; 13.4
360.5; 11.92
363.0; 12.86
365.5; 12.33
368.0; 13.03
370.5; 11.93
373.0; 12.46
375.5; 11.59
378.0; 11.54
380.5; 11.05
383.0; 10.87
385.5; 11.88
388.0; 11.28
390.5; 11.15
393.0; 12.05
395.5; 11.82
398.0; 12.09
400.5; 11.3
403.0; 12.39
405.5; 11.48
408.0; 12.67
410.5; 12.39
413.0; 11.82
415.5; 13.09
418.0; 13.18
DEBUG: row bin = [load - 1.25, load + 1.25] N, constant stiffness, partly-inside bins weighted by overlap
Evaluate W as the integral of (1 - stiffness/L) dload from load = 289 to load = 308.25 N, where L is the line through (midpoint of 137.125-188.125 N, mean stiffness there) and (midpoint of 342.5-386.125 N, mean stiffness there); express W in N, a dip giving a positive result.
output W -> -1.6 N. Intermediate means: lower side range 14.8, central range 14.1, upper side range 12.2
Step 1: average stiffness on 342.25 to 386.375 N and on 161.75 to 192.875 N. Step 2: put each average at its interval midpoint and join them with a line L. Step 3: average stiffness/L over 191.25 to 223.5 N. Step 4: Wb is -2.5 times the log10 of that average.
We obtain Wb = 0.06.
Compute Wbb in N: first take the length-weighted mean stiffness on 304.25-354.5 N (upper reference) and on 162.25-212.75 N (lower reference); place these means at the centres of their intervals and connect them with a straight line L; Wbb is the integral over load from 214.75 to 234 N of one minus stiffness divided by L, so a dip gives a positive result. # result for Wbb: 4.4 N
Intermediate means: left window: 14.7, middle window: 11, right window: 13.2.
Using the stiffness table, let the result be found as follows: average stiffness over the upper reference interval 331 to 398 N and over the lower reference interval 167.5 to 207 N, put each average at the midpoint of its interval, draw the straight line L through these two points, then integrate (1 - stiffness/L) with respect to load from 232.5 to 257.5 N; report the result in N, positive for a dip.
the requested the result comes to 1.3 N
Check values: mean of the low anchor 14.9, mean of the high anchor 12.3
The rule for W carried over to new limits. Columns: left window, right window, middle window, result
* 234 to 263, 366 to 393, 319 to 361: -2.4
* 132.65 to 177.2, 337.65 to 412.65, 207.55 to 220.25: 1.0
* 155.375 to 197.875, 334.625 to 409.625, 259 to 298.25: -2.7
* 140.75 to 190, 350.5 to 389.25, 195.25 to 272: 4.0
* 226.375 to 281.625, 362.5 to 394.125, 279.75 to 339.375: -4.4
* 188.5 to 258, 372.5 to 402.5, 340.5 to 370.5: -1.7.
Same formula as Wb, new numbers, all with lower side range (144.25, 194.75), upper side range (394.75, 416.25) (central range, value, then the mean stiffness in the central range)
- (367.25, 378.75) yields 0.034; 12.1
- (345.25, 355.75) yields 0.026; 12.4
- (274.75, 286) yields -0.025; 13.9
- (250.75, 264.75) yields -0.017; 14.1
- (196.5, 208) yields -0.035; 15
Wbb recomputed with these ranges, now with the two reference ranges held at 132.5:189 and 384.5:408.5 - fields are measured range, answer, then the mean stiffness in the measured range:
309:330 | -1.2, 13.5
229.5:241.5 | 1.0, 12.6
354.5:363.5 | -0.4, 12.8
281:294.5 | -1.1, 14.3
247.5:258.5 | -0.1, 13.7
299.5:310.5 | -0.6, 13.7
